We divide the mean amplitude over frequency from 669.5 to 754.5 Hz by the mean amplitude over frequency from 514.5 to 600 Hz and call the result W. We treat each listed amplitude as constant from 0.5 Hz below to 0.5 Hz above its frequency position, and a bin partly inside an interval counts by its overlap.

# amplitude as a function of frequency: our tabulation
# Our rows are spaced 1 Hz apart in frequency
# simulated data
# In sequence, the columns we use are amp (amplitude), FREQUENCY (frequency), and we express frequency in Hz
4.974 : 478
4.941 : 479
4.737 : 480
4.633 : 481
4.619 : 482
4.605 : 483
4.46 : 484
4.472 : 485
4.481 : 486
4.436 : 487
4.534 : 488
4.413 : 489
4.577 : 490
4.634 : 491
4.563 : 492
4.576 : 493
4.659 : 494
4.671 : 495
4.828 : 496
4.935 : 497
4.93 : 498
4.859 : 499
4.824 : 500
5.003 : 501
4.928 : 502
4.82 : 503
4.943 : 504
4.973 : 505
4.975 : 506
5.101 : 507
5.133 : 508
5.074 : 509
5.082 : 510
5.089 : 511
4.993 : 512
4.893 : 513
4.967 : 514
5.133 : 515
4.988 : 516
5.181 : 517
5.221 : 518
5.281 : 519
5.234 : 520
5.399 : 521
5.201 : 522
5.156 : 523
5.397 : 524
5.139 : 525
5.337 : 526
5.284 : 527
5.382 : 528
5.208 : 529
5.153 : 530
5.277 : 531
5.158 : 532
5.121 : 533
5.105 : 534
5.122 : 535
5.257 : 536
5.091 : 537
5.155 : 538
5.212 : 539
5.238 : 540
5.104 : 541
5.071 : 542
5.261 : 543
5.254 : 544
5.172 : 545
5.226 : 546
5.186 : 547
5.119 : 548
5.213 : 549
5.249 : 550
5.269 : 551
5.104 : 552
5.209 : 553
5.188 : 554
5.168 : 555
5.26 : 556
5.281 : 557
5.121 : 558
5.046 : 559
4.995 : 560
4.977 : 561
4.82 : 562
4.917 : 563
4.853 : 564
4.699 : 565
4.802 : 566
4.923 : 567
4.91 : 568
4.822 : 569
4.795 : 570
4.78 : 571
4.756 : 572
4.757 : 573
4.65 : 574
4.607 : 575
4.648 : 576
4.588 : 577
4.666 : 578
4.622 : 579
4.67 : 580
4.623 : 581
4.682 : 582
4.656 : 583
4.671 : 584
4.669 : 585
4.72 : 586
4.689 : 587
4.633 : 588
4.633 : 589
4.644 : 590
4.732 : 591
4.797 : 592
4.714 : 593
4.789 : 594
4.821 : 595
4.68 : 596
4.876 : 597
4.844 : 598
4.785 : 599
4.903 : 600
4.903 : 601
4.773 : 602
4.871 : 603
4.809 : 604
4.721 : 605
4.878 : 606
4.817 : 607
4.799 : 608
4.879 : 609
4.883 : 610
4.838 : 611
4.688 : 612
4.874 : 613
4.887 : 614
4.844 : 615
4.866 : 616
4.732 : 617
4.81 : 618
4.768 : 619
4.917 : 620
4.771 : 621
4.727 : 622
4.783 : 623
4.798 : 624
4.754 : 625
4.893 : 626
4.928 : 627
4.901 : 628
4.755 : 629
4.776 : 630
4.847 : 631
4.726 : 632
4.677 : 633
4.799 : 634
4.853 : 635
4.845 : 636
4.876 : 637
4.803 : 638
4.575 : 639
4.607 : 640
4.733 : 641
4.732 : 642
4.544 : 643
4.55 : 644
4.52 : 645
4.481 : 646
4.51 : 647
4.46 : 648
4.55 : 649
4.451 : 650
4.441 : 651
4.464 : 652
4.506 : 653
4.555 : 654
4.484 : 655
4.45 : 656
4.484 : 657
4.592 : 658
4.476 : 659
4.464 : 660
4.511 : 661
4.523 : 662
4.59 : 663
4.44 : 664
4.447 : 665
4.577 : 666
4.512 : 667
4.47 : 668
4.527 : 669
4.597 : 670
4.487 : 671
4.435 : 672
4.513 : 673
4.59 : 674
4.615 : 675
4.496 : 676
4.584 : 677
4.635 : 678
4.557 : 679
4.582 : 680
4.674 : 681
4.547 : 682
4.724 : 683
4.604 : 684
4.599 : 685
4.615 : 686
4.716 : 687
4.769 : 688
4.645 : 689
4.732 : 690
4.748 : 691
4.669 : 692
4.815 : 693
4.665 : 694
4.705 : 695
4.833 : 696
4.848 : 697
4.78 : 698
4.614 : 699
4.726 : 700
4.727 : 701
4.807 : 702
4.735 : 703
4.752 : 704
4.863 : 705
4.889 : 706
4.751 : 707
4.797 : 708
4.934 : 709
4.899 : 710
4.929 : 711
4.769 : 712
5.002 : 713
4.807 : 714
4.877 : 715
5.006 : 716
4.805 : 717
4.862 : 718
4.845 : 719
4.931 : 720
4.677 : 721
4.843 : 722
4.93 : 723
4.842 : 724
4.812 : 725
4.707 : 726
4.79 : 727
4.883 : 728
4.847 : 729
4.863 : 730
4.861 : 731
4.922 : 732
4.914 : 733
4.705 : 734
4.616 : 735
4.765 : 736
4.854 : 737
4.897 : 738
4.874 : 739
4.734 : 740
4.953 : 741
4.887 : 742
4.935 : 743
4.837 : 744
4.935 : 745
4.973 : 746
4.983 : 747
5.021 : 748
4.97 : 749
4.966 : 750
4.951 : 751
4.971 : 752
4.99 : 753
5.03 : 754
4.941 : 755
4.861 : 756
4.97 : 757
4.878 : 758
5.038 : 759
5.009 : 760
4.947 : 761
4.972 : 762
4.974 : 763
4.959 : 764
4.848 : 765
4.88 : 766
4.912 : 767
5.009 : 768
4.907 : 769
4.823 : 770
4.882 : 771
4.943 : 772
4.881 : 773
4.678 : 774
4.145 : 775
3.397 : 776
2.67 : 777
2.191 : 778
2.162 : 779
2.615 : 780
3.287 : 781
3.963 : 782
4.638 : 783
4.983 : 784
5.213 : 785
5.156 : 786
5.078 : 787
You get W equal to 0.96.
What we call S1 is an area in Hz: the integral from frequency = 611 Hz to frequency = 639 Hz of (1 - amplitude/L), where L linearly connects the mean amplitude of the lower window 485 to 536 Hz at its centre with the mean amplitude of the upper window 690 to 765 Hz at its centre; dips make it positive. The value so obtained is 0.6 Hz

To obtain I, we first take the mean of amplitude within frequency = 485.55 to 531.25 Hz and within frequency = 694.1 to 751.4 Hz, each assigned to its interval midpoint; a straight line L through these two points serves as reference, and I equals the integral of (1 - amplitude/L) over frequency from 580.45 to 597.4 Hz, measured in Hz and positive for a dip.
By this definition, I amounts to 0.8 Hz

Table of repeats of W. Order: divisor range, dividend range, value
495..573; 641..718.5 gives 0.91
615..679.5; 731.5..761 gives 1.06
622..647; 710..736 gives 1.02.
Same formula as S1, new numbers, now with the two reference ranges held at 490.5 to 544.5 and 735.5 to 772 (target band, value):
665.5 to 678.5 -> 1.1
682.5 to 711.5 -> 1.2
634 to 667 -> 2.8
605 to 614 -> 0.3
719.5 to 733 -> 0.3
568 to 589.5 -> 1.5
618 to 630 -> 0.4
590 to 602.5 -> 0.6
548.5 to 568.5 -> 0.0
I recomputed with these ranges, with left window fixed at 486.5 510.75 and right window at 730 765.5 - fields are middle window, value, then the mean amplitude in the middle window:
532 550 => -1.3 Hz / 5.17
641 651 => 0.7 Hz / 4.54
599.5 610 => 0.0 Hz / 4.84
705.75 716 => 0.1 Hz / 4.87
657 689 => 2.1 Hz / 4.56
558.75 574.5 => 0.0 Hz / 4.84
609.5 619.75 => 0.1 Hz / 4.82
